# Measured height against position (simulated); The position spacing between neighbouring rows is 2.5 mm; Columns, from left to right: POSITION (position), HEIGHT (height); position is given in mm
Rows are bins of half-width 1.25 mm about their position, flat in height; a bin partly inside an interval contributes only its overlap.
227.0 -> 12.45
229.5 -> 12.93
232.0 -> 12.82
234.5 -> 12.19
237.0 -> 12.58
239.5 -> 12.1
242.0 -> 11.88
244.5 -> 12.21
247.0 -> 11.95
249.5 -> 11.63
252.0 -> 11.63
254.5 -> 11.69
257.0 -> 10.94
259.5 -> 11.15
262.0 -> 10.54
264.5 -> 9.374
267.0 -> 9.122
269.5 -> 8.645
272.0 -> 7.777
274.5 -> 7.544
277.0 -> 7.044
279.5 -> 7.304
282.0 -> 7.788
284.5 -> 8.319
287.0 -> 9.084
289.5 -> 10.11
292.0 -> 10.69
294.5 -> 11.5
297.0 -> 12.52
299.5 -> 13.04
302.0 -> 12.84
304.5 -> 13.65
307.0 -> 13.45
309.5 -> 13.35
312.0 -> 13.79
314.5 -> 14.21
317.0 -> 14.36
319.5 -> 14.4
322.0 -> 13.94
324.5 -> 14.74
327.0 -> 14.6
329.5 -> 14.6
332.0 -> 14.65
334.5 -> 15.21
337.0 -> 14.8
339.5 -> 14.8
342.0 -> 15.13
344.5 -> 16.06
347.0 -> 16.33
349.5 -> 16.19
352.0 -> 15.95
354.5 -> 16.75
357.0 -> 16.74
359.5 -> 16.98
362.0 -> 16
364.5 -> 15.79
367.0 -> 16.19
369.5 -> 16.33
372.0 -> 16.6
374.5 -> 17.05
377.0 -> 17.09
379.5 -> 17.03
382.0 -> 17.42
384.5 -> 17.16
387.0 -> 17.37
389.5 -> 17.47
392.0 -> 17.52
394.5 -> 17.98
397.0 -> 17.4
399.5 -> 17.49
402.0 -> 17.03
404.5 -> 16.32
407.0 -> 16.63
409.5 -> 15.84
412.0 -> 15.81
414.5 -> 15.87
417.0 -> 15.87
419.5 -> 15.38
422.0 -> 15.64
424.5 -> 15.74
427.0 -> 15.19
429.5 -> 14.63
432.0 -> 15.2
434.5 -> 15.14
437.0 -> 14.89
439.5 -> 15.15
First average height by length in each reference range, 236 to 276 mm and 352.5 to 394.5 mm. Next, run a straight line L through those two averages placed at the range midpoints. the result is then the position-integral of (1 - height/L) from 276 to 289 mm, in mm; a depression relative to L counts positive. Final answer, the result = 4.3 mm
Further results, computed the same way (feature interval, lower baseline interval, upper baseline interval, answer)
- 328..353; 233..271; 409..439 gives -3.7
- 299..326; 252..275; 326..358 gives -0.9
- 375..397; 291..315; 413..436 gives -4.2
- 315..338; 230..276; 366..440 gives -1.7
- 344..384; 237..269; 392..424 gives -4.3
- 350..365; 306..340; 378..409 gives -0.6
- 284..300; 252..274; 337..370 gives 1.6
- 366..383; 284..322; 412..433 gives -3.0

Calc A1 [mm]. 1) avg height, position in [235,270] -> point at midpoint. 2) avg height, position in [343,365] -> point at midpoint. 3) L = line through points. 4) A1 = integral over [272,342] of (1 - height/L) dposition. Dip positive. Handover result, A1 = 9.0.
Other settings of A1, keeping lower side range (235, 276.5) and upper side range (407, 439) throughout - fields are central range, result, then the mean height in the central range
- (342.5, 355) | -2.66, 16.2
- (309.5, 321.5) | -1.67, 14.1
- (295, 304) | -0.65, 12.8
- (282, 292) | 2.04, 9.19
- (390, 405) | -2.66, 17.3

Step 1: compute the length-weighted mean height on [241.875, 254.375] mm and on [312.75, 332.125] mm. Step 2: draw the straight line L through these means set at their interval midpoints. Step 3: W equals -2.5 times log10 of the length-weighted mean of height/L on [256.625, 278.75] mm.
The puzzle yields 0.35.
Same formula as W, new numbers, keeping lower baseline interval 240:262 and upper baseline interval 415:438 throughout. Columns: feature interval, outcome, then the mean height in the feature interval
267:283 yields 0.48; 7.79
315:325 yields -0.10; 14.3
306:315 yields -0.07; 13.7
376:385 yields -0.20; 17.2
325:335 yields -0.11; 14.7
